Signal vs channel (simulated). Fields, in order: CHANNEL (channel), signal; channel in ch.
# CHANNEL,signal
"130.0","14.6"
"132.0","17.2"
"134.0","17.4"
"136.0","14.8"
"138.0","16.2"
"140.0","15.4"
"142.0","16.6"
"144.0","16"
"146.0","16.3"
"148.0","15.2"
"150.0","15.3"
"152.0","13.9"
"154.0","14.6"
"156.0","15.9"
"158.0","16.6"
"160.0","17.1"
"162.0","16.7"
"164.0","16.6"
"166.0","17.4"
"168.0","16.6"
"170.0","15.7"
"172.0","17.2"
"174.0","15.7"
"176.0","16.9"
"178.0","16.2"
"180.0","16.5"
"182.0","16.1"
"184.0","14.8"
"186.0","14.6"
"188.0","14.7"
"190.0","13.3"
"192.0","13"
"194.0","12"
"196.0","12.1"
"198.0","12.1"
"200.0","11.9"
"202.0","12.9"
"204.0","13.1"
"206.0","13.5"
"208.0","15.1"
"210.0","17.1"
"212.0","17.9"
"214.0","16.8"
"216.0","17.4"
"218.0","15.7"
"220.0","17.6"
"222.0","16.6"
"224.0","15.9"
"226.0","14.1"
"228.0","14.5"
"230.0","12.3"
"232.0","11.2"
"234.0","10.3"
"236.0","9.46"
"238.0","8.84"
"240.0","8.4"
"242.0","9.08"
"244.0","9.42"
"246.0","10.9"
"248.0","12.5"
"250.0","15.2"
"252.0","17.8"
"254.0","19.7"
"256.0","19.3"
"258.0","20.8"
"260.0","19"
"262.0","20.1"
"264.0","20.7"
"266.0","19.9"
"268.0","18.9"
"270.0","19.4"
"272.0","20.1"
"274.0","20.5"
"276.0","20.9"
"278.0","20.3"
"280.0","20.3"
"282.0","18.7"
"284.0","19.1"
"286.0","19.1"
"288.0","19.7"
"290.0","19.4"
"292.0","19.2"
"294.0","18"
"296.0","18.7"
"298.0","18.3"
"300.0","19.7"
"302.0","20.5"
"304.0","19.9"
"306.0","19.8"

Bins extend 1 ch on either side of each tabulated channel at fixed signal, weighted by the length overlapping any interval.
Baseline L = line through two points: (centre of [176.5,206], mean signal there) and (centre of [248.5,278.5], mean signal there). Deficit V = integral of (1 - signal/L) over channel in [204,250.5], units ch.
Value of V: 8.3 ch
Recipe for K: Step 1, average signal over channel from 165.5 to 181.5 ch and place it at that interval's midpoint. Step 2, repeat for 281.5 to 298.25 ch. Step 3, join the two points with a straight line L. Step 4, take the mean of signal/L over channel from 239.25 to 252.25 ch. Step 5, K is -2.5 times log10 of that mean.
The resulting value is 0.48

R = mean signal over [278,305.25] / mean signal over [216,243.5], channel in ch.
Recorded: 1.52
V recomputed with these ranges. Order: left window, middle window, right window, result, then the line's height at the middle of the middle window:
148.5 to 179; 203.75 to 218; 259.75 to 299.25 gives 1.3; 17.5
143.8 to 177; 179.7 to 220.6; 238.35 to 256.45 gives 0.4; 14.8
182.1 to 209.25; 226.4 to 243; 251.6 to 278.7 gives 6.2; 17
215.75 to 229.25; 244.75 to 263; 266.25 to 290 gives 0.9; 18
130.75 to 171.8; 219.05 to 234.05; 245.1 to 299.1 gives 2.9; 17.8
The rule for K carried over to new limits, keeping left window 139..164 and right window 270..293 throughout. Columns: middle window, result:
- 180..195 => 0.19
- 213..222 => 0.06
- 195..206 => 0.35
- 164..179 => -0.01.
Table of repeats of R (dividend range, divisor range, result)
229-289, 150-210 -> 1.10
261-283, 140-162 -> 1.27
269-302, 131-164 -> 1.22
